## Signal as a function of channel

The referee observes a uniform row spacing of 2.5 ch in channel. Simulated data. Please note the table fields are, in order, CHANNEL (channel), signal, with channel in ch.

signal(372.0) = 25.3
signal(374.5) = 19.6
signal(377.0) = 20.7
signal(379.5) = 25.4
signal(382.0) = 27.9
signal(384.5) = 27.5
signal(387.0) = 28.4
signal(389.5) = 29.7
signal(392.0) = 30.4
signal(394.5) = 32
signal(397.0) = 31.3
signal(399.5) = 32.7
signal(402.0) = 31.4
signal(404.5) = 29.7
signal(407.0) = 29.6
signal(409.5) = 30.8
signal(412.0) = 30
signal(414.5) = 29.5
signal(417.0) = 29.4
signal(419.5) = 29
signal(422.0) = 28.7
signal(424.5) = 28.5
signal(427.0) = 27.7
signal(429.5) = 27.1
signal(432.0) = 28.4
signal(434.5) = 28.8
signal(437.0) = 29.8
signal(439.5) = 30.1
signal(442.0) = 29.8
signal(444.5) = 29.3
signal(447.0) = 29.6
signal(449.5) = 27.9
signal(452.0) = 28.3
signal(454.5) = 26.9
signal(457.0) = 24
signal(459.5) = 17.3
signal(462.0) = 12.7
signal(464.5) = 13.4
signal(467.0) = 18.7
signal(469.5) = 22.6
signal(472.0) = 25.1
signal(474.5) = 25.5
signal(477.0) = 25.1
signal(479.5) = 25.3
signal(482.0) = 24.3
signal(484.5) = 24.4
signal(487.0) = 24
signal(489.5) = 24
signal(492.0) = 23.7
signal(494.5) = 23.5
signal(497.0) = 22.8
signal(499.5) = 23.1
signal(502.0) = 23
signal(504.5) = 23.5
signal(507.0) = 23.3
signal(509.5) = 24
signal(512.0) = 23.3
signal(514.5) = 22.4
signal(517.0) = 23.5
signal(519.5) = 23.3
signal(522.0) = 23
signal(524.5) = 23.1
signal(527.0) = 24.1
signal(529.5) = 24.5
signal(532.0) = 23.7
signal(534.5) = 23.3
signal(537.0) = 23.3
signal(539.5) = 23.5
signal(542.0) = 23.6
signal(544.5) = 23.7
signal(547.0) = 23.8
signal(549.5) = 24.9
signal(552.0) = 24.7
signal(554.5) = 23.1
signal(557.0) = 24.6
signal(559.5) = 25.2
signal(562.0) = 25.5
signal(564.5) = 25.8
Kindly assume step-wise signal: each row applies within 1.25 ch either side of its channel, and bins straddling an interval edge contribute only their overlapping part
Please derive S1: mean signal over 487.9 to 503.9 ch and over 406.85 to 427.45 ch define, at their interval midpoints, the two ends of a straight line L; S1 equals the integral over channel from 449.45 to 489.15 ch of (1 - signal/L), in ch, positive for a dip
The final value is 4.08 ch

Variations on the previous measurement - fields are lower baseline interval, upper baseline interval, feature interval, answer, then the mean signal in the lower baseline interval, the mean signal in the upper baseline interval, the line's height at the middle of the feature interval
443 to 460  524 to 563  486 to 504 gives 1.4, 26.6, 24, 25.4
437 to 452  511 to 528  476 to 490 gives 0.9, 29.3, 23.2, 26.2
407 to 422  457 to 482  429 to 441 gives -1.2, 29.6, 21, 26.4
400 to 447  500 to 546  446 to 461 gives 1.2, 29.4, 23.4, 27.6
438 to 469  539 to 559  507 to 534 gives 0.6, 24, 24.1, 24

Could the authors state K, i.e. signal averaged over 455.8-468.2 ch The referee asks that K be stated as 17.2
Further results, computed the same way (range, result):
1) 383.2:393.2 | 29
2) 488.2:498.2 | 23.5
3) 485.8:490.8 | 24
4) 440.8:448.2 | 29.6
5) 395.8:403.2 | 31.8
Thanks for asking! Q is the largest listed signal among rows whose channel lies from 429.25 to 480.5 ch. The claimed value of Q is 30.1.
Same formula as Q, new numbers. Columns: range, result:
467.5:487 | 25.5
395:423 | 32.7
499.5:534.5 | 24.5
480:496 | 24.4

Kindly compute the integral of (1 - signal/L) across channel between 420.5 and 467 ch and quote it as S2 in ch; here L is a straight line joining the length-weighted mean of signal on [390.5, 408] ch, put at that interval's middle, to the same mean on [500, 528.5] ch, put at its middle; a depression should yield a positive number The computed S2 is 3.8 ch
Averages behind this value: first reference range 31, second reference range 23.3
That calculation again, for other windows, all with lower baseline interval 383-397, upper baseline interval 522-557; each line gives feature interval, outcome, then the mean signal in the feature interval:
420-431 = 0.09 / 28.1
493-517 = 1.84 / 23.2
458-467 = 3.86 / 15.3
